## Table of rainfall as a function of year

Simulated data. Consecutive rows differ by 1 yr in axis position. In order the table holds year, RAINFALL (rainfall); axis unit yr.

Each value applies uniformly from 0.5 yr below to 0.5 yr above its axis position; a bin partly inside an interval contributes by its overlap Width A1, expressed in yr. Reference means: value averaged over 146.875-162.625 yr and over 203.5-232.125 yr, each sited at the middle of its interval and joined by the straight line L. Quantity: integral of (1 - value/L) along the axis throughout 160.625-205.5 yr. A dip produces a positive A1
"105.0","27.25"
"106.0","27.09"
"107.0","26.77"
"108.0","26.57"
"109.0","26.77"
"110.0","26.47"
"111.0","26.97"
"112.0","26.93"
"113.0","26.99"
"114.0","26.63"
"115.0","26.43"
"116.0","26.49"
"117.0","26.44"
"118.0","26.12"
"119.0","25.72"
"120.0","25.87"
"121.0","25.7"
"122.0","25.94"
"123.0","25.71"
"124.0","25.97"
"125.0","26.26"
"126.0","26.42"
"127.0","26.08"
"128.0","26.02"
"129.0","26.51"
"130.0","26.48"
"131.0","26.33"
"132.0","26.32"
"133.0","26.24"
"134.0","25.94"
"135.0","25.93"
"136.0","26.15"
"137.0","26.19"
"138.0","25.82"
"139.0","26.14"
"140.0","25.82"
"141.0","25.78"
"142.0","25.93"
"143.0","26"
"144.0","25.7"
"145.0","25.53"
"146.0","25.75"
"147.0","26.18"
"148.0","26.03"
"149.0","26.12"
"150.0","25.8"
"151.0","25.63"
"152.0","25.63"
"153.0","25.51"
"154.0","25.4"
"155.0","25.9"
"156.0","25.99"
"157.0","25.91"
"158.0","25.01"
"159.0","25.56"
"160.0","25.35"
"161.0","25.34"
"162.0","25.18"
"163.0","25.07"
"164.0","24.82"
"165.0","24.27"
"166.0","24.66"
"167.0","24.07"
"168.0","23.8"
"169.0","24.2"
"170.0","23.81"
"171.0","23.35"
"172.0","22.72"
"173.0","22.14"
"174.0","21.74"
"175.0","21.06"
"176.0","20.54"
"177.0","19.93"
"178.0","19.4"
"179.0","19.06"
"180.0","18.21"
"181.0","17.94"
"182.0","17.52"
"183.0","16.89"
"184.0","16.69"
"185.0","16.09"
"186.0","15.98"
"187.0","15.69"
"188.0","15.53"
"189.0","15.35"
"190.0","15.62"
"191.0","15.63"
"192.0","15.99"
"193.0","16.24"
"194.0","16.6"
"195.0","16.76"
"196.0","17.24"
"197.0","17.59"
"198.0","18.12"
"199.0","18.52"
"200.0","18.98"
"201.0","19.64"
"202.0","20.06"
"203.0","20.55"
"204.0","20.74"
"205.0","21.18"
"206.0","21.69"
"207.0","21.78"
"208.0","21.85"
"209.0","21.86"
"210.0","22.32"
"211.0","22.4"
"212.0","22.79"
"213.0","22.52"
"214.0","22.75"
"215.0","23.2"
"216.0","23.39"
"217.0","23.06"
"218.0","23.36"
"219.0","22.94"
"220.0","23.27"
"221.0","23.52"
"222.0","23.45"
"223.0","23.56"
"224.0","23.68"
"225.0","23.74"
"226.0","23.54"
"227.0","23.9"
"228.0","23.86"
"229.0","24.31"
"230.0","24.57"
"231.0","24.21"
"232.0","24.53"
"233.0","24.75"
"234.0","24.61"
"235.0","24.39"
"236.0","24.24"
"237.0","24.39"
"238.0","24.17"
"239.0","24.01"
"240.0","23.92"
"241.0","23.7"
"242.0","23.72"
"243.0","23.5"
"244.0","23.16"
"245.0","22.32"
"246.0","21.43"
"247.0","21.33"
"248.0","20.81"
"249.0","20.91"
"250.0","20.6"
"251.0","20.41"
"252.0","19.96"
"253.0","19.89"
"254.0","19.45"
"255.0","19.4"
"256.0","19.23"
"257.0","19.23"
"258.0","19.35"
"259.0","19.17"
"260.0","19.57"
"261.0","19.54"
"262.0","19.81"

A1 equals 8.7 yr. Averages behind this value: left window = 25.6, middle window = 19.8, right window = 23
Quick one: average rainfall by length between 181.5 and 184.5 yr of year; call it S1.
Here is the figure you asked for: 17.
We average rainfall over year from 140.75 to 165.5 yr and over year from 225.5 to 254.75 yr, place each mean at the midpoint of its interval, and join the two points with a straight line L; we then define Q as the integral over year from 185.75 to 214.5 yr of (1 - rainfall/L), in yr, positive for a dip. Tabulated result 6.0 yr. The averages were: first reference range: 25.6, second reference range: 22.9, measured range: 19.1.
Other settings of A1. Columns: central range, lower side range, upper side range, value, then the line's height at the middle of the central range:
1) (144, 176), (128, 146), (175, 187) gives -4.2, 21.9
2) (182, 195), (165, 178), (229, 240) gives 3.9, 23.1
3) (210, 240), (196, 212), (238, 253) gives -3.3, 21.3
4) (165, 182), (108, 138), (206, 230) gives 2.1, 24.6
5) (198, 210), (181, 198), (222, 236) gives -0.8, 19.3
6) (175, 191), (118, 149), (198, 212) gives 3.6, 22.4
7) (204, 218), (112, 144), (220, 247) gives 1.1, 24.3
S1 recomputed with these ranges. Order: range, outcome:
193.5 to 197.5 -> 17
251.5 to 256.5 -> 19.6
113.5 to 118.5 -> 26.4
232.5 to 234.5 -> 24.7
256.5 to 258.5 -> 19.3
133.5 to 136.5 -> 26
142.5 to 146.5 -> 25.7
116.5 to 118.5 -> 26.3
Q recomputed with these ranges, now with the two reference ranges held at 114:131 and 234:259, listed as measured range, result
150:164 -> -0.30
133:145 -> -0.17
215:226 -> -0.32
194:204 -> 2.07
